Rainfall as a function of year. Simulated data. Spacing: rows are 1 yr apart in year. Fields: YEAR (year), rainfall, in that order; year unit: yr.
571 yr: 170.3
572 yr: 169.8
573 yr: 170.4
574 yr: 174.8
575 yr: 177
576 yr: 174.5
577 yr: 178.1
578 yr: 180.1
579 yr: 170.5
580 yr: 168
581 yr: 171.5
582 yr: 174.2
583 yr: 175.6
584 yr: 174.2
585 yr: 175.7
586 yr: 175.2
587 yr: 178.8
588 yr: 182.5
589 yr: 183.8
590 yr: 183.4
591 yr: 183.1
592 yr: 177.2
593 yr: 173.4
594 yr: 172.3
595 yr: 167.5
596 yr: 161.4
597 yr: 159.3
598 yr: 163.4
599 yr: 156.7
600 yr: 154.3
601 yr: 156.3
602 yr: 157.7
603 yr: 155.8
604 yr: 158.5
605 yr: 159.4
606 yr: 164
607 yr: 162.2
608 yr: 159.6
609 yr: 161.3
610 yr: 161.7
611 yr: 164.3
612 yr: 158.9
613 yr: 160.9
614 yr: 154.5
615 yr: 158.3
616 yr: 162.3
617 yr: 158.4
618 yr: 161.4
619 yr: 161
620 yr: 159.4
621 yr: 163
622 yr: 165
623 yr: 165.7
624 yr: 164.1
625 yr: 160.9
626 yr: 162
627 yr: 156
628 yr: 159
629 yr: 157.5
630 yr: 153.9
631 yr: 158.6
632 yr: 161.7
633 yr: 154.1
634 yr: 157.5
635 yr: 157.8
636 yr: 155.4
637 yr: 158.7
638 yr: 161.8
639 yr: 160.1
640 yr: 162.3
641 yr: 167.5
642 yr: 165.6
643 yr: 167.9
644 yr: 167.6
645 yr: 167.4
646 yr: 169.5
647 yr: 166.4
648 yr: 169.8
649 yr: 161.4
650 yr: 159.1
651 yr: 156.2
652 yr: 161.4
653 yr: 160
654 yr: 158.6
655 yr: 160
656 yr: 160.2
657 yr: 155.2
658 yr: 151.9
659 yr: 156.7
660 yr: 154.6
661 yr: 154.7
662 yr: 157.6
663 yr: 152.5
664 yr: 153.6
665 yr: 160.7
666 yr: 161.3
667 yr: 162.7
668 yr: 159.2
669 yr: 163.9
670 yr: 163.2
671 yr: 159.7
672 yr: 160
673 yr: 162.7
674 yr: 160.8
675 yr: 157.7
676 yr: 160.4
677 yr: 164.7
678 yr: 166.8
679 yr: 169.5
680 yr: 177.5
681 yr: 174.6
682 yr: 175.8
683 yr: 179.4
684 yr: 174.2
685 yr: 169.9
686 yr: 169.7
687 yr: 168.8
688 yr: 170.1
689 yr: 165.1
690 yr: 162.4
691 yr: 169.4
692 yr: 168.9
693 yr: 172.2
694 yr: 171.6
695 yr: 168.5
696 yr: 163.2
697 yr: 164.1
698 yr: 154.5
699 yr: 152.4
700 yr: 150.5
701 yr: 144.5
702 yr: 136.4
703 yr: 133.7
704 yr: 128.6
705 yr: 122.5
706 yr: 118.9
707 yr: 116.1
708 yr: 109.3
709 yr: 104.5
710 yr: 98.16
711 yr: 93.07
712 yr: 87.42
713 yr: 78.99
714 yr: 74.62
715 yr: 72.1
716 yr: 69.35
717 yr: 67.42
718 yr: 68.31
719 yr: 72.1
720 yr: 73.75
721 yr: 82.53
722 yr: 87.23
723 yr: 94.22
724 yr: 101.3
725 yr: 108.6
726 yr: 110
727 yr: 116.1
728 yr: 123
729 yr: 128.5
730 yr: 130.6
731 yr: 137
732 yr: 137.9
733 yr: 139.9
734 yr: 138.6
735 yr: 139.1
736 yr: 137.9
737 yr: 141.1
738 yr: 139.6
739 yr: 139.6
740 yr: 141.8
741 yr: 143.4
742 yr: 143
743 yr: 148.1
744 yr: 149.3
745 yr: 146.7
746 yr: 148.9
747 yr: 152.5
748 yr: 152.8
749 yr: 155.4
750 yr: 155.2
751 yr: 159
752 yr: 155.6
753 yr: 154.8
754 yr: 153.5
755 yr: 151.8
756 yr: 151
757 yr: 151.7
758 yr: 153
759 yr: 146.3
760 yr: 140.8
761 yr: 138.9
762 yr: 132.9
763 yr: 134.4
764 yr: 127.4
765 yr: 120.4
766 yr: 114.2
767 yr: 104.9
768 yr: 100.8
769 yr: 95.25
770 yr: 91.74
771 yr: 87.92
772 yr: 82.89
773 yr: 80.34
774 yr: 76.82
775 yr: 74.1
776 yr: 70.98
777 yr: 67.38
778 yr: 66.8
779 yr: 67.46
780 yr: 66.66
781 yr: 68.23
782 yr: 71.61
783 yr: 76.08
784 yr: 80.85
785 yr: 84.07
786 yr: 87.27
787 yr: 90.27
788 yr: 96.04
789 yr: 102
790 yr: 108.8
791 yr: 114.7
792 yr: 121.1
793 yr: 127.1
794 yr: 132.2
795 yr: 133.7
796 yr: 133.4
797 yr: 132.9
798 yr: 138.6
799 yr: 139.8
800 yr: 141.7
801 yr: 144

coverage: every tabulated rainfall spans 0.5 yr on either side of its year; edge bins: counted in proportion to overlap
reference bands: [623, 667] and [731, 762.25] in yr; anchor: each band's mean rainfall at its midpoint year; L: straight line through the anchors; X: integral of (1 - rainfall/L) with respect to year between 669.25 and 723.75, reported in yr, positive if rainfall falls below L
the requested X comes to 6.02 yr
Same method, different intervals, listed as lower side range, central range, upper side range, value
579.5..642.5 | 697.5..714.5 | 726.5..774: 3.0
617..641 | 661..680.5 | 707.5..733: -4.5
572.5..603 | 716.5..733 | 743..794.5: 3.2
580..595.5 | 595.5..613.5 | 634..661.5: 1.3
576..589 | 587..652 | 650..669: 1.6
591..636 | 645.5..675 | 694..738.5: -3.9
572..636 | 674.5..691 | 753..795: -3.7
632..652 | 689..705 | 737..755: 0.0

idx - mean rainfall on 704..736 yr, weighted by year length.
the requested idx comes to 104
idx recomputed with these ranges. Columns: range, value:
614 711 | 158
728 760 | 145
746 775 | 129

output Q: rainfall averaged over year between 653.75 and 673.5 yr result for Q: 158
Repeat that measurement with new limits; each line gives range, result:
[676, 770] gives 135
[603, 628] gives 161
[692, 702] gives 159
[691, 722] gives 118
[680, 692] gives 171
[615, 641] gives 160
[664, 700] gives 165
